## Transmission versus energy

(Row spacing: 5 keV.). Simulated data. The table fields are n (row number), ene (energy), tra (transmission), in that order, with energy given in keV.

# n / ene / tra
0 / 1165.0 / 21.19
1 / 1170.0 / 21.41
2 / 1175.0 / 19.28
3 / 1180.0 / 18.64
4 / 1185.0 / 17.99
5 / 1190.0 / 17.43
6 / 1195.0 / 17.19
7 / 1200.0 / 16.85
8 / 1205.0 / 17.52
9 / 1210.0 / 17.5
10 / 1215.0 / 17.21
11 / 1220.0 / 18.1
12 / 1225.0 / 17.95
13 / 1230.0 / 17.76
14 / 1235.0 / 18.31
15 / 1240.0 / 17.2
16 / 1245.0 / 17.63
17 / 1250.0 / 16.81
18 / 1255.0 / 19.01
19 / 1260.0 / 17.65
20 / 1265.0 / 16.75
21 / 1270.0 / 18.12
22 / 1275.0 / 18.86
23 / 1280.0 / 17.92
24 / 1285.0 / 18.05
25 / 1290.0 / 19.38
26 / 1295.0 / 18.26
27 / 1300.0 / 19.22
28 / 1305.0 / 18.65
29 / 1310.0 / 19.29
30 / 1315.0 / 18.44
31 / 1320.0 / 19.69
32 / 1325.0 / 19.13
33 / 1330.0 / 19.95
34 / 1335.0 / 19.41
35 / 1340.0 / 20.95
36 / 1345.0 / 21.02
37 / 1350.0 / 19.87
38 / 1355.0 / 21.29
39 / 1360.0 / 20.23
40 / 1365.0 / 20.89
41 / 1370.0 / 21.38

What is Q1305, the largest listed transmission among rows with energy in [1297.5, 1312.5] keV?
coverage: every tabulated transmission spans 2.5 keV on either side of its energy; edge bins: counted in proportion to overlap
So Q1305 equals 19.29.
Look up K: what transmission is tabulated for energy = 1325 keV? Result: 19.13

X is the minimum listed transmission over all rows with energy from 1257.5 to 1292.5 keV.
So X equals 16.75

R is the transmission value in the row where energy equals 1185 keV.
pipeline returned 17.99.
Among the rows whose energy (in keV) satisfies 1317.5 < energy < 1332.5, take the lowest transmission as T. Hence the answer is 19.13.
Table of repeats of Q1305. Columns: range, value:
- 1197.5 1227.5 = 18.1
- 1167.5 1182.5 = 21.41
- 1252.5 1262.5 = 19.01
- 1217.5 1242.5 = 18.31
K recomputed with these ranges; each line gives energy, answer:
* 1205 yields 17.52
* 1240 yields 17.2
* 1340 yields 20.95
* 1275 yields 18.86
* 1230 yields 17.76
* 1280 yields 17.92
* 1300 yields 19.22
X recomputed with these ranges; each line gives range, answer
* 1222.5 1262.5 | 16.81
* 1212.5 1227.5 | 17.21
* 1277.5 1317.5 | 17.92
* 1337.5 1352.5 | 19.87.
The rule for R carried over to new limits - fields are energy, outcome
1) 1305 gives 18.65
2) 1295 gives 18.26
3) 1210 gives 17.5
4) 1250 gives 16.81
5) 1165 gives 21.19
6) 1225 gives 17.95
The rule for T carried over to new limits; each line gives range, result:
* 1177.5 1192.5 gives 17.43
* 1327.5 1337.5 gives 19.41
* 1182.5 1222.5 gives 16.85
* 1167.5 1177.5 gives 19.28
